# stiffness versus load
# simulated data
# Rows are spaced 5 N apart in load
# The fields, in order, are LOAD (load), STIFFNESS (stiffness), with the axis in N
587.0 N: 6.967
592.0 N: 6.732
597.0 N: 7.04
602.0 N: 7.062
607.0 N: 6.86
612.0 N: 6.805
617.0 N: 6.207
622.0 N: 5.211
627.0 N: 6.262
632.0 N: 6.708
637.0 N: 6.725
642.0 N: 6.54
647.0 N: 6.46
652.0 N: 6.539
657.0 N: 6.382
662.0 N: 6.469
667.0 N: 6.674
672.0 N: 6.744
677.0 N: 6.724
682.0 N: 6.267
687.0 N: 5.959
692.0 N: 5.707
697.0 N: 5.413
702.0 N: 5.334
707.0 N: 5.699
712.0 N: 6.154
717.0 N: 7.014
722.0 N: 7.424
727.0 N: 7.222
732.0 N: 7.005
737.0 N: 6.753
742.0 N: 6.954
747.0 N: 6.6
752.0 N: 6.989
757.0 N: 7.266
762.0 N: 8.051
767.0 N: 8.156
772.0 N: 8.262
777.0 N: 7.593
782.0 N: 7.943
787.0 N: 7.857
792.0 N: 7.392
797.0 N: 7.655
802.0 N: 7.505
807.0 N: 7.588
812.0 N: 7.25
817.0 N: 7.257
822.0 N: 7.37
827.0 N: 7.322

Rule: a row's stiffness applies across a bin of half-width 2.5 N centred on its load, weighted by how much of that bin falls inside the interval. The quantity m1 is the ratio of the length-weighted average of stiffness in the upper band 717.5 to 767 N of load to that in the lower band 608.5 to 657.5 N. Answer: 1.12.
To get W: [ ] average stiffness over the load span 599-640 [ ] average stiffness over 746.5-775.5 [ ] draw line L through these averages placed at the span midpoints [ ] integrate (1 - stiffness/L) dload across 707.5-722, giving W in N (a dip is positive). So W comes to 1.3 N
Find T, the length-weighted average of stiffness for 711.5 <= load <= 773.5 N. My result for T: 7.24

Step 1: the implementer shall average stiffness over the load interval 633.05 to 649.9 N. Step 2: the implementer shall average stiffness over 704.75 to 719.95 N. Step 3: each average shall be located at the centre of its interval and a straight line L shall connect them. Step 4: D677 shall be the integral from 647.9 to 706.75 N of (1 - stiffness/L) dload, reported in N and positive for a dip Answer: 2.5 N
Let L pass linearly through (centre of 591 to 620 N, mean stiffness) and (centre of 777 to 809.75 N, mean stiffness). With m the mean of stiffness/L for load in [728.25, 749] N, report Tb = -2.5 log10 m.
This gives 0.08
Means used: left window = 6.76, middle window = 6.86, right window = 7.65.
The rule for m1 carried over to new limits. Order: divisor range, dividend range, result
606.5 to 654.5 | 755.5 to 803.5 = 1.21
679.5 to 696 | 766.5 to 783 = 1.35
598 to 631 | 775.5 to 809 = 1.19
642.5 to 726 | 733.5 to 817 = 1.18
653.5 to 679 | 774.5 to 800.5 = 1.16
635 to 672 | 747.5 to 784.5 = 1.17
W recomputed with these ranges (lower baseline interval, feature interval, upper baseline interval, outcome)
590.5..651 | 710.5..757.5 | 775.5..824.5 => 1.5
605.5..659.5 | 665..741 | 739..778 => 6.4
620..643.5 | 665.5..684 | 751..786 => 0.4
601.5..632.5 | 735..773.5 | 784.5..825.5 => -0.9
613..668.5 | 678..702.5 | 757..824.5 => 3.5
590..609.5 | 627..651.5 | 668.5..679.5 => 0.9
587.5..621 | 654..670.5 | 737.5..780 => 1.1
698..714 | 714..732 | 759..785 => -2.5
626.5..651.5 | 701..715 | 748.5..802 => 2.6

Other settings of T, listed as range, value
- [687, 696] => 5.73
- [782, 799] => 7.68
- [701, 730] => 6.54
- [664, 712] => 6.07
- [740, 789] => 7.57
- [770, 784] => 7.92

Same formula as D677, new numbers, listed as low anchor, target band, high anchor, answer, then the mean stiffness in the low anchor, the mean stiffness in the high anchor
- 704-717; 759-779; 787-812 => -2.72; 6.11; 7.54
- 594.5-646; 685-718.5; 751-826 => 5.69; 6.54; 7.62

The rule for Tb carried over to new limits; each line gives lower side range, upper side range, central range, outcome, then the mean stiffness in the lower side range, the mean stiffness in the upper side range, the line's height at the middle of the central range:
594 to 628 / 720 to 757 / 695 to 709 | 0.24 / 6.51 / 7.01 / 6.86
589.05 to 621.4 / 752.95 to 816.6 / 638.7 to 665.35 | 0.07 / 6.69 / 7.68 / 6.95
